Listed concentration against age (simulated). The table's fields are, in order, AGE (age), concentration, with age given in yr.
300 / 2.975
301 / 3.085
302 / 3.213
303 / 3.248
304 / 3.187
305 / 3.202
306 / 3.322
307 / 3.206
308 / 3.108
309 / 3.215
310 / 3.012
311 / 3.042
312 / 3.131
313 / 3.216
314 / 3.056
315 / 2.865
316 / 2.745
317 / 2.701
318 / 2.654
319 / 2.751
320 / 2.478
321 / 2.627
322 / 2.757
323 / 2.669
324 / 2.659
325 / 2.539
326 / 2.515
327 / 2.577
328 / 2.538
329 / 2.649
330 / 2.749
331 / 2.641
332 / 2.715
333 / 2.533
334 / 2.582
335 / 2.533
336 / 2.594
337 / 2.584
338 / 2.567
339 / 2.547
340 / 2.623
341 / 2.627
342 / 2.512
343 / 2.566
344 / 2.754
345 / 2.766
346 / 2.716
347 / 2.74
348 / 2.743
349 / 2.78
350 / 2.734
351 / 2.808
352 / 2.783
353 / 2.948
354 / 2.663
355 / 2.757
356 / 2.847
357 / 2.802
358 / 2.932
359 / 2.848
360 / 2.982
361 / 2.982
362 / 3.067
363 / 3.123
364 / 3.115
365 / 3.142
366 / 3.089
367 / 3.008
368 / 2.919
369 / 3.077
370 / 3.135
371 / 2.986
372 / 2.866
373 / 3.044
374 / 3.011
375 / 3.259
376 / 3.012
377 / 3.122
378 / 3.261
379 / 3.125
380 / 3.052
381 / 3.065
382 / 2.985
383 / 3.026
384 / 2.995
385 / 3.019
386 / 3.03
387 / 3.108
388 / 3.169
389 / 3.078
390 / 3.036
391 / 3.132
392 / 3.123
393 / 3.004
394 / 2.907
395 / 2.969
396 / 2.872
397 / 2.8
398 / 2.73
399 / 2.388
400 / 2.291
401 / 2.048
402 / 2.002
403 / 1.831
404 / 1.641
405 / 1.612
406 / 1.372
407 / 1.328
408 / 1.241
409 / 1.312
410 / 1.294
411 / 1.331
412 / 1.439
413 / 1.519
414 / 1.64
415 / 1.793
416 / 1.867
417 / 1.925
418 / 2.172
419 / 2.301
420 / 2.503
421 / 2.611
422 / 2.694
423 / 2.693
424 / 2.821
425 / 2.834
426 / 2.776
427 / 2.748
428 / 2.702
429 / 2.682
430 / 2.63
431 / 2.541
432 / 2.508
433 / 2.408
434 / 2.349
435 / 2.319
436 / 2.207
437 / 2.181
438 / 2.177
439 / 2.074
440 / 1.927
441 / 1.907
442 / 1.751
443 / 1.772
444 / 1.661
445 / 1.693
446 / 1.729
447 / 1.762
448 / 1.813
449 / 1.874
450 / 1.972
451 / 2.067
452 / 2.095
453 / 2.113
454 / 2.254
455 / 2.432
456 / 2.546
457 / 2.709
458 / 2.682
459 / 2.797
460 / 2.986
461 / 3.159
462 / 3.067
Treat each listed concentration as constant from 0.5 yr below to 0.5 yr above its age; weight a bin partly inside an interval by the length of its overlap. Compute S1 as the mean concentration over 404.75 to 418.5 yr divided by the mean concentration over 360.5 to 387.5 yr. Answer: 0.51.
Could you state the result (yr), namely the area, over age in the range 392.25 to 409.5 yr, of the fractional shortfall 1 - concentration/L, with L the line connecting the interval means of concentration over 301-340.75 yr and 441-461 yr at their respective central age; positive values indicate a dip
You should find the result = 1.90 yr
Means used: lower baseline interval 2.81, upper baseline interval 2.16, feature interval 2.15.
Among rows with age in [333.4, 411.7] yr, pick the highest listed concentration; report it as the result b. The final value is 3.261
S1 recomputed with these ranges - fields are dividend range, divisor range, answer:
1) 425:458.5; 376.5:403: 0.77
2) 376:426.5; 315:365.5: 0.90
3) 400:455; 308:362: 0.75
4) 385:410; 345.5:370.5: 0.83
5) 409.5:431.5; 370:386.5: 0.74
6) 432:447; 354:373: 0.68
